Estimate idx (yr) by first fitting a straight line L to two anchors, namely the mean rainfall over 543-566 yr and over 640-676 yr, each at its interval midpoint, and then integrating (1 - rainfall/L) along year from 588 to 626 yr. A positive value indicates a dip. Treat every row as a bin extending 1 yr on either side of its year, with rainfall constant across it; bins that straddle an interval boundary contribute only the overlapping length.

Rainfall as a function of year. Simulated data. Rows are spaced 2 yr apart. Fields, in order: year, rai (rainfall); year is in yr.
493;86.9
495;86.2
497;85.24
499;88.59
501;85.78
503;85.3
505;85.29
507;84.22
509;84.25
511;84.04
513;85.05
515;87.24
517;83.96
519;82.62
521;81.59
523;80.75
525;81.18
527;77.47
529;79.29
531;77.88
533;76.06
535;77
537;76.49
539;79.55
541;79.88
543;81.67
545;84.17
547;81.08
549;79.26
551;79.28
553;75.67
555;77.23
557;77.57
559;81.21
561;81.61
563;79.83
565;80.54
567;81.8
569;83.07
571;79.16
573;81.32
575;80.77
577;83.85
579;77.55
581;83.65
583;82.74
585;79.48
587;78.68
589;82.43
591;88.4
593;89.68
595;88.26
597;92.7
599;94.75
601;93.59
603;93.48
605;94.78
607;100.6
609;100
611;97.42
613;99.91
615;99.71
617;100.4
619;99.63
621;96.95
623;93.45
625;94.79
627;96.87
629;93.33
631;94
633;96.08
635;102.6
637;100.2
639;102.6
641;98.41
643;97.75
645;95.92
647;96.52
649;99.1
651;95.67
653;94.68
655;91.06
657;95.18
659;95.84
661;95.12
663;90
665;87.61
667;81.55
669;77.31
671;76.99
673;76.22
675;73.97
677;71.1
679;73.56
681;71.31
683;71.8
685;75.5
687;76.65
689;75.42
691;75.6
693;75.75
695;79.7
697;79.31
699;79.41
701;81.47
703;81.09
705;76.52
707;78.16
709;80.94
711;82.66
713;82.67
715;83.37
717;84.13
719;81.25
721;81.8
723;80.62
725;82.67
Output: -4.4 yr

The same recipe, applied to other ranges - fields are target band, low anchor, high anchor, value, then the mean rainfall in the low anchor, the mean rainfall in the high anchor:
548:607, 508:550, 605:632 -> 4.0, 81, 97.4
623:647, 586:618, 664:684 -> -3.3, 93.4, 76.1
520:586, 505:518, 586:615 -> 6.3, 84.8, 92.7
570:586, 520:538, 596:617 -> 1.6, 78.6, 96.9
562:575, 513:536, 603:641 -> 1.1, 80.7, 97.9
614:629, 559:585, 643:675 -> -1.9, 81.2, 89.7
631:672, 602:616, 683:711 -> -2.4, 98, 78.1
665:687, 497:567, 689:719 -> 1.3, 81.3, 79.9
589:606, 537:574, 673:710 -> -2.7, 80.1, 76.5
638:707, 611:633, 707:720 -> 3.7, 96.9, 82.2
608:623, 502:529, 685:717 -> -3.3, 83.2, 79.3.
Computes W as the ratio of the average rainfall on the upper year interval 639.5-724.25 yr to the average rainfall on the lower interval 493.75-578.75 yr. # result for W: 1.02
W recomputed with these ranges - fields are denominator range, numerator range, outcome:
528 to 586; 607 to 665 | 1.21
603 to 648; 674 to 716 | 0.79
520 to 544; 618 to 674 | 1.18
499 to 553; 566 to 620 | 1.09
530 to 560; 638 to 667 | 1.20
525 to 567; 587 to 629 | 1.19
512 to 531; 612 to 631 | 1.19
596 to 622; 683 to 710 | 0.80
